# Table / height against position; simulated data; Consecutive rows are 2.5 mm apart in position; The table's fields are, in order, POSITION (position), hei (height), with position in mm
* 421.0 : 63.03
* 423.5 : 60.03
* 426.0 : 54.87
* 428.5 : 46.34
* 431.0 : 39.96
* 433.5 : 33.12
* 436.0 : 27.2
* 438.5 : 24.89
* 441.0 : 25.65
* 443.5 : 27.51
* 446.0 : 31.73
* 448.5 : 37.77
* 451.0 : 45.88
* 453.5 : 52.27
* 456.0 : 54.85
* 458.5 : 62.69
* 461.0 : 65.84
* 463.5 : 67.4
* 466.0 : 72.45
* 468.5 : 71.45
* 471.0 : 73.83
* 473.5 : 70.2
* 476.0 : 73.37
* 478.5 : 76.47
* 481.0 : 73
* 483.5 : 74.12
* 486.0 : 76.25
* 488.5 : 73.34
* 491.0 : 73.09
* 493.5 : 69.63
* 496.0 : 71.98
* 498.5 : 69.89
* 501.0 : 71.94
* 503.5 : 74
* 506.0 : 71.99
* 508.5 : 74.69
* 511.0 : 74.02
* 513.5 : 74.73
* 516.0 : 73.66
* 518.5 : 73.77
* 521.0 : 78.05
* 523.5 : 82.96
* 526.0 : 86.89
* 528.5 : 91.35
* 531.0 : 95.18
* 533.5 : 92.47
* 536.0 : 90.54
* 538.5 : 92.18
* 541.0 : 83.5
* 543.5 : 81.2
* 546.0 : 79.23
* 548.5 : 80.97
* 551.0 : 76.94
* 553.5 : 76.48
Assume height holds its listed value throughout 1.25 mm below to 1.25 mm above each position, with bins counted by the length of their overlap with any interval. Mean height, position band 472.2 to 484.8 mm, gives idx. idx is 73.4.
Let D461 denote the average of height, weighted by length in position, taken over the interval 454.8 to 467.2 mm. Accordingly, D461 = 64.7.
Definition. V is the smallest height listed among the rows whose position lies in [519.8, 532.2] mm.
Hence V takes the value 78.05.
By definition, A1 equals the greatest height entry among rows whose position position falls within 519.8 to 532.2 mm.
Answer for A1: 95.18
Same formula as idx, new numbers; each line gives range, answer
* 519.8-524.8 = 80.6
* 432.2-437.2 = 30.3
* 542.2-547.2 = 80.3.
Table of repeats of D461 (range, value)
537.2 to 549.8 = 83.4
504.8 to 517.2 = 73.8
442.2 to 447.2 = 29.6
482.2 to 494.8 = 73.3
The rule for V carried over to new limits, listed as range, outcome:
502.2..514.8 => 71.99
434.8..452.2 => 24.89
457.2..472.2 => 62.69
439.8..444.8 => 25.65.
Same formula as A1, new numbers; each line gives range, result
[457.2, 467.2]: 72.45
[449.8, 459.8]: 62.69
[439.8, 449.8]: 37.77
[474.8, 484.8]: 76.47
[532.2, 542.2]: 92.47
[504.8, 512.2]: 74.69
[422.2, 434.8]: 60.03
